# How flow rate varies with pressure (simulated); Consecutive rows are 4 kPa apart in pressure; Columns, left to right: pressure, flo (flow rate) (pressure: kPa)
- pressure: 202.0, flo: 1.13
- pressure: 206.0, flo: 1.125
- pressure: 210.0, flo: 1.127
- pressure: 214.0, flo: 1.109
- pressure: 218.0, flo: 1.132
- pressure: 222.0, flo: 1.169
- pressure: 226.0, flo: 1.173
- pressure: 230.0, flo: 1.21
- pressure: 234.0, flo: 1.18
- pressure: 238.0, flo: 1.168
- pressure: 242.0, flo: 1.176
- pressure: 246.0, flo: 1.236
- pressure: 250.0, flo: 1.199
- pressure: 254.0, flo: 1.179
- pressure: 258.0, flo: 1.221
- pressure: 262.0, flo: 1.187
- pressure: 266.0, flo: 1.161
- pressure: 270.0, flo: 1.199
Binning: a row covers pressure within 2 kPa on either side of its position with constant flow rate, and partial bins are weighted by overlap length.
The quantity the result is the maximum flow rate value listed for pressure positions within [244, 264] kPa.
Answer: 1.236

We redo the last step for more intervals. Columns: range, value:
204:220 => 1.132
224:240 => 1.21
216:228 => 1.173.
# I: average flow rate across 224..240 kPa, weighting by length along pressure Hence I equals 1.18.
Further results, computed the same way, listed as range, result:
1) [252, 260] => 1.2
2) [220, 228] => 1.17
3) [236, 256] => 1.19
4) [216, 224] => 1.15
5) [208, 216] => 1.12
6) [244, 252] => 1.22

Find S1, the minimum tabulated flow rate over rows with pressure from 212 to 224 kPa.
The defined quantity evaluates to 1.109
